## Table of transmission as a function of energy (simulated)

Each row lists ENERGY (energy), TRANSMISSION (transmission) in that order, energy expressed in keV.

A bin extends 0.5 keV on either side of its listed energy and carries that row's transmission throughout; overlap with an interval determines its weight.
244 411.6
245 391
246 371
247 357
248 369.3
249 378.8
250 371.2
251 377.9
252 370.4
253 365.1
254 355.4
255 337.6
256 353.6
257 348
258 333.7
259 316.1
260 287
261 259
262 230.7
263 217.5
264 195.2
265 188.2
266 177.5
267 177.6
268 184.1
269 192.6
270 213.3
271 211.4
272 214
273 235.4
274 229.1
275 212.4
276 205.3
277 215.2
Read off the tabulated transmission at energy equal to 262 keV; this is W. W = 230.7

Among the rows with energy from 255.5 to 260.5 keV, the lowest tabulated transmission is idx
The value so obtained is 287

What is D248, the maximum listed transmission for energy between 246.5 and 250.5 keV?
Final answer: 378.8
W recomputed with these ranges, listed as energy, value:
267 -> 177.6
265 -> 188.2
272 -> 214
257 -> 348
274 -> 229.1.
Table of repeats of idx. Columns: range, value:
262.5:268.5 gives 177.5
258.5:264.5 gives 195.2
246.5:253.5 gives 357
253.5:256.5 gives 337.6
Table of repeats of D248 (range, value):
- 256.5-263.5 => 348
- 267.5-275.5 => 235.4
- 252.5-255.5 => 365.1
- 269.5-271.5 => 213.3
